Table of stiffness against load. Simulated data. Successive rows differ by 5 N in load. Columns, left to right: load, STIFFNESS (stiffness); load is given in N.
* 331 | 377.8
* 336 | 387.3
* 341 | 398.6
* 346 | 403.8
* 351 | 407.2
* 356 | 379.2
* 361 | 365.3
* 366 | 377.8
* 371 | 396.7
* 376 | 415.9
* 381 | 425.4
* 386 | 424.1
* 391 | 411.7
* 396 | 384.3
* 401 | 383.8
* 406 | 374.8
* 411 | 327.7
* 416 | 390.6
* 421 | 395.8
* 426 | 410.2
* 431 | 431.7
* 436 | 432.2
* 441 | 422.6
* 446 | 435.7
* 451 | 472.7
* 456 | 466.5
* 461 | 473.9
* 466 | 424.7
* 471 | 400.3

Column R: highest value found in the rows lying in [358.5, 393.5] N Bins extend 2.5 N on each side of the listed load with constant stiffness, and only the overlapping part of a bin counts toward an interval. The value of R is 425.4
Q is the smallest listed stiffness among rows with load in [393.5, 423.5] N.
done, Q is 327.7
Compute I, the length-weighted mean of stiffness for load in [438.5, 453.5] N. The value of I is 444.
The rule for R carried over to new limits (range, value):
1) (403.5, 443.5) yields 432.2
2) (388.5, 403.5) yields 411.7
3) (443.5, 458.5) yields 472.7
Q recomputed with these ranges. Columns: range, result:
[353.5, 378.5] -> 365.3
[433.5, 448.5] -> 422.6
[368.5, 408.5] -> 374.8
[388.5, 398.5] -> 384.3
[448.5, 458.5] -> 466.5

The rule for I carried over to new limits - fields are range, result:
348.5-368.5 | 382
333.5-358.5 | 395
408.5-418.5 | 359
